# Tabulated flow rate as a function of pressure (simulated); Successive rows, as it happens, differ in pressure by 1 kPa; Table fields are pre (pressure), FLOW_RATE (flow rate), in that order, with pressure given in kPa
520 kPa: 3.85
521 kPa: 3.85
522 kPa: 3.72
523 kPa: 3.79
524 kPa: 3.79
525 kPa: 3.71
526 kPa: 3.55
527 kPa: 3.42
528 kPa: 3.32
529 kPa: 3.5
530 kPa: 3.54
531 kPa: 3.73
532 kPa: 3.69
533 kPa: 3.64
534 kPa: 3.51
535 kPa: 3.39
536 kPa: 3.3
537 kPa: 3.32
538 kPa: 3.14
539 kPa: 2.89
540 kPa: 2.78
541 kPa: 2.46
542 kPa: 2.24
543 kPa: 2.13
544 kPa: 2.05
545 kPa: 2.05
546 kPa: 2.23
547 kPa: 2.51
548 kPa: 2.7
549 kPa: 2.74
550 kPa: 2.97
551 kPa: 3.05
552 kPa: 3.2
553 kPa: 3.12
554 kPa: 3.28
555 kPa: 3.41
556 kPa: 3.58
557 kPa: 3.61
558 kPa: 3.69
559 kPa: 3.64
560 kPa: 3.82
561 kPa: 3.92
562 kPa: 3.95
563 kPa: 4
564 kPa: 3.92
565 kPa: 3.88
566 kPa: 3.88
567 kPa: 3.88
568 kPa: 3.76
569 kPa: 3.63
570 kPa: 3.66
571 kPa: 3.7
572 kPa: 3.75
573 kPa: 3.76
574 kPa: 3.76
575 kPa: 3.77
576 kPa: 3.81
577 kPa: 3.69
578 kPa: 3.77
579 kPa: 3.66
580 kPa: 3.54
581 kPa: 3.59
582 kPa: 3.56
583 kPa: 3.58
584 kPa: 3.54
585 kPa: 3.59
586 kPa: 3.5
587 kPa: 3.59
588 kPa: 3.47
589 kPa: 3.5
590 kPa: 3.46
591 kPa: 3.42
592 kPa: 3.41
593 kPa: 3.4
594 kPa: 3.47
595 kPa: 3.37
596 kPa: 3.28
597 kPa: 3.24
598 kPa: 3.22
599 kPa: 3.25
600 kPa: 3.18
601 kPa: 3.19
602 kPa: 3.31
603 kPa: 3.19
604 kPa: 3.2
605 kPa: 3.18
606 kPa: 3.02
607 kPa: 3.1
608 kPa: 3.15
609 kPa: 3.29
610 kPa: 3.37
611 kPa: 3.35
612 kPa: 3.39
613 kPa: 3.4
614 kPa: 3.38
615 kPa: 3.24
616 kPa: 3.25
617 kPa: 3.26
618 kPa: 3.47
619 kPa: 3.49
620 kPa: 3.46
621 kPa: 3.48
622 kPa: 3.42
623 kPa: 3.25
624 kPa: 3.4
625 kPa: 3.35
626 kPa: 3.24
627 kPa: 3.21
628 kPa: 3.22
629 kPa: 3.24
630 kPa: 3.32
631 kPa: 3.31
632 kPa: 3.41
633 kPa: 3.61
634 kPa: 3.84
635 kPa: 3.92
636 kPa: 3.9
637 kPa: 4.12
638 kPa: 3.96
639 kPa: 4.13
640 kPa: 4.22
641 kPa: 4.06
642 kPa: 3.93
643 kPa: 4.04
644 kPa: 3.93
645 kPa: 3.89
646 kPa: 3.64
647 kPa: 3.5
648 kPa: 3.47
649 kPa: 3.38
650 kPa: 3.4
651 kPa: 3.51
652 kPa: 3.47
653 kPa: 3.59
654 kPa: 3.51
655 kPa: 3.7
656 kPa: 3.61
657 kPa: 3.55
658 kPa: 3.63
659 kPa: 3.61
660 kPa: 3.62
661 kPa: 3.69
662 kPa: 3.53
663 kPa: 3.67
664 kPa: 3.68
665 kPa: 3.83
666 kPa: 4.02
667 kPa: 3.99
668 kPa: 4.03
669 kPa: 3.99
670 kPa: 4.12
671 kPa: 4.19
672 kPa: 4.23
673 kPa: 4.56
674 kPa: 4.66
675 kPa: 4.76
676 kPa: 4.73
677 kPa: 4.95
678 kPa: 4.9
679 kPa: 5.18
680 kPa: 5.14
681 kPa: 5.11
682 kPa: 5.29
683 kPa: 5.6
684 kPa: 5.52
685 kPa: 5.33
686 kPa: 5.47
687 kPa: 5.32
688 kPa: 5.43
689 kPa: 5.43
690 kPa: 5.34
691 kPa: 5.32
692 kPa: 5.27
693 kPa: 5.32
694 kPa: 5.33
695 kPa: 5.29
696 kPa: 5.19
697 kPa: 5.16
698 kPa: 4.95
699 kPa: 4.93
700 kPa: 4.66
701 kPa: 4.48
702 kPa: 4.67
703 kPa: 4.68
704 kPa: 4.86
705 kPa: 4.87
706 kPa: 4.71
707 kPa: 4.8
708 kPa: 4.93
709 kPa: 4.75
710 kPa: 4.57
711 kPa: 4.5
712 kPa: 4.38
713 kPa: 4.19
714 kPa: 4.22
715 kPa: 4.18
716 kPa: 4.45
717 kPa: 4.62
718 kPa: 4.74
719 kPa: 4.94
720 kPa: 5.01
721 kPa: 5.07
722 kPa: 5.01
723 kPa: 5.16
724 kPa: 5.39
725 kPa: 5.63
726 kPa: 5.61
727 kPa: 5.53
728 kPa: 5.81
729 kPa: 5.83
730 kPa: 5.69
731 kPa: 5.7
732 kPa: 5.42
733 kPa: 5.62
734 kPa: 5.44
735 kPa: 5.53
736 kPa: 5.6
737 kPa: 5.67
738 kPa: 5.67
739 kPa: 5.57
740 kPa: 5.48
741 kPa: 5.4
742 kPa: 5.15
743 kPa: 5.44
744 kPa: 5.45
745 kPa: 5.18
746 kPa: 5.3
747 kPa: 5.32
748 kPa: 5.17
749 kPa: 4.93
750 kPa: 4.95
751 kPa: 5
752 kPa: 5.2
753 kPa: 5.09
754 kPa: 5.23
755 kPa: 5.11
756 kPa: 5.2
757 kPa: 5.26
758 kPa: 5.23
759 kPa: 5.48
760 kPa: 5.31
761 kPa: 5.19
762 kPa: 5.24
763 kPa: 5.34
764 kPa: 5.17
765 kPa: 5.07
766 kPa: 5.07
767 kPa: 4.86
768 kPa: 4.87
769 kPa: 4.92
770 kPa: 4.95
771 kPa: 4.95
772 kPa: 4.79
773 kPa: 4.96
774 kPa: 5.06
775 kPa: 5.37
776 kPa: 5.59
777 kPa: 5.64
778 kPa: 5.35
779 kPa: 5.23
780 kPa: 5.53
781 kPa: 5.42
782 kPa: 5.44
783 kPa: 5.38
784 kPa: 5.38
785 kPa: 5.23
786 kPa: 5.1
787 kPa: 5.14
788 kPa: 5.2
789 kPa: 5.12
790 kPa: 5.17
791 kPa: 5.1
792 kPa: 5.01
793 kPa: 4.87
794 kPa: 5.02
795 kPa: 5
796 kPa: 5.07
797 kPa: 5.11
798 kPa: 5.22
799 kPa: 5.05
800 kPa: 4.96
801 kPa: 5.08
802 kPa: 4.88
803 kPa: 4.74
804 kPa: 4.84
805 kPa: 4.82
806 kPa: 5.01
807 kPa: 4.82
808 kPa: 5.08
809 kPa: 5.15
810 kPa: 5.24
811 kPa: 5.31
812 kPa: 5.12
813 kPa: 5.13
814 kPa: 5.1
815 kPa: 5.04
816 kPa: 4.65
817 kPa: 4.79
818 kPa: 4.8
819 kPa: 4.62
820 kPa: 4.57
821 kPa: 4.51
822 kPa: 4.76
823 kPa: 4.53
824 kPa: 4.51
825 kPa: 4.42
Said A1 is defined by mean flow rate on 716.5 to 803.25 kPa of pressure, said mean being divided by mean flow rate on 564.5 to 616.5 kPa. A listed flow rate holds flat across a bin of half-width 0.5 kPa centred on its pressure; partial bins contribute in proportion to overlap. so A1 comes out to 1.5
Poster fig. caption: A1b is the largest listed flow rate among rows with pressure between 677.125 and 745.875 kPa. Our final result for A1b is 5.83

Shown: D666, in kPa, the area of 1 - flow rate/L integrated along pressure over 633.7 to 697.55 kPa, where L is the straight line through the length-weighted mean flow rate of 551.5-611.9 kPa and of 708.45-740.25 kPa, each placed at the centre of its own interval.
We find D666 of 2.2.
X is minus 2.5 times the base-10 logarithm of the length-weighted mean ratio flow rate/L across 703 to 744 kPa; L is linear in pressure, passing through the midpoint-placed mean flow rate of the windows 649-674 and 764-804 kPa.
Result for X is -0.15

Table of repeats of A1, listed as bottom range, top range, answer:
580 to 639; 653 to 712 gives 1.35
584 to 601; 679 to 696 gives 1.57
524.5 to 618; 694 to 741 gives 1.51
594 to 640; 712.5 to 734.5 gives 1.51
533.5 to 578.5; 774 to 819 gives 1.54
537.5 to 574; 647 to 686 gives 1.29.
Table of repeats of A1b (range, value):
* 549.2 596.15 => 4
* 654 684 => 5.6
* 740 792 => 5.64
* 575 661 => 4.22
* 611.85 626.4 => 3.49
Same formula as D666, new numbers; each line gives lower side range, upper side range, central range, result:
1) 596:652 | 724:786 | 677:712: -4.8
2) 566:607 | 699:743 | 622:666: 5.7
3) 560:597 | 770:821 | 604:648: 5.0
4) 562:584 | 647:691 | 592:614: 3.7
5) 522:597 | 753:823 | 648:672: 2.5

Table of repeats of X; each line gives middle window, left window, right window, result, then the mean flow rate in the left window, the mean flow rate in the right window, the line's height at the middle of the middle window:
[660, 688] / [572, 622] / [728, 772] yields -0.05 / 3.42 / 5.29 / 4.36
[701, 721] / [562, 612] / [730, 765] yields 0.06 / 3.51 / 5.33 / 4.91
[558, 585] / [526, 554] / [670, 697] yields -0.09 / 3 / 5.09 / 3.46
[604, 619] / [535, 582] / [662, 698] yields 0.21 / 3.33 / 4.82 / 3.98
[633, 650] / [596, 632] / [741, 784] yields -0.06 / 3.29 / 5.2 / 3.64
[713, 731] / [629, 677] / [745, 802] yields -0.11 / 3.84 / 5.16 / 4.6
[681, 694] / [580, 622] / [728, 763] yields -0.18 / 3.36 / 5.36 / 4.56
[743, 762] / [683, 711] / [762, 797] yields -0.02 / 5.06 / 5.16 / 5.13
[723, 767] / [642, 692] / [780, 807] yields -0.12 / 4.29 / 5.09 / 4.79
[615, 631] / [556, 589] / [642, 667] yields 0.11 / 3.71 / 3.66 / 3.68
